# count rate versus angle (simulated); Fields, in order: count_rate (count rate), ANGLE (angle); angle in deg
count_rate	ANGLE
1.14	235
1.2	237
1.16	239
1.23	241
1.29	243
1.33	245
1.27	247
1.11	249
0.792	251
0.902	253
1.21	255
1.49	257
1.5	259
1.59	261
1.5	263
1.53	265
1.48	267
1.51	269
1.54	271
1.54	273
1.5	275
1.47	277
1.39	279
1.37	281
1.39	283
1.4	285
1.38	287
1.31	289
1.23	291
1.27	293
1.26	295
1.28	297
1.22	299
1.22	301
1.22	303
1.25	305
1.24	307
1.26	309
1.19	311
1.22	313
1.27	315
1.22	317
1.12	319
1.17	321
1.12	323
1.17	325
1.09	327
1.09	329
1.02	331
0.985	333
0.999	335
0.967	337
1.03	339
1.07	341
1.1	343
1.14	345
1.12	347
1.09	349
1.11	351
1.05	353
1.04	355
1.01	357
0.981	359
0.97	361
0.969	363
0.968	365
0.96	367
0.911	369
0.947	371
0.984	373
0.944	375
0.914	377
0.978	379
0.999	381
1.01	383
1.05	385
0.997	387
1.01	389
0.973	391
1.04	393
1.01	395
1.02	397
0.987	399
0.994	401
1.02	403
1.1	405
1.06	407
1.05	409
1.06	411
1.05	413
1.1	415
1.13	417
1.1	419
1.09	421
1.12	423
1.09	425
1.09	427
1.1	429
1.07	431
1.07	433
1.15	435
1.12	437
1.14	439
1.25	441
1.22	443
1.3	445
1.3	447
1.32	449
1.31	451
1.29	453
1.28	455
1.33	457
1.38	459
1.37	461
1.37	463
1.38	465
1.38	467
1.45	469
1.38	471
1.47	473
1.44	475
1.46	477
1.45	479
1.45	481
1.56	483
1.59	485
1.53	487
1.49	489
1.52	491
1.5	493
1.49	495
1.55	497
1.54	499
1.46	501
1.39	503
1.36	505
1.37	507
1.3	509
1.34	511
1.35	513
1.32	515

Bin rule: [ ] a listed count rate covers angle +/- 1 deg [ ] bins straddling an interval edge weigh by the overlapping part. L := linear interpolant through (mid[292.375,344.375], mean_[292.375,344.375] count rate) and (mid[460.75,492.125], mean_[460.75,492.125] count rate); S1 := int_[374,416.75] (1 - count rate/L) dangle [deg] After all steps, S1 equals 9.3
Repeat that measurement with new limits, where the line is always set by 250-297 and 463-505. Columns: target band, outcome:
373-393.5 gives 6.2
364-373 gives 3.0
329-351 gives 5.4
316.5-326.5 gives 1.7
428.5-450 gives 3.9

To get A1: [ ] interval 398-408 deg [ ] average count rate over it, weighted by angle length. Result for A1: 1.03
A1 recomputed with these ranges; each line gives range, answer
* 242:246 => 1.31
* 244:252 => 1.13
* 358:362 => 0.976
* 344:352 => 1.11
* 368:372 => 0.929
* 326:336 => 1.04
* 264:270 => 1.51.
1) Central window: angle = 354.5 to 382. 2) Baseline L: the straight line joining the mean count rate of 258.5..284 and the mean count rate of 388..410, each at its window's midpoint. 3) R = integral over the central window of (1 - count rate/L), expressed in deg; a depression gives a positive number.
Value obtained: 4.0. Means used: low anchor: 1.49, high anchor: 1.02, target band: 0.968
